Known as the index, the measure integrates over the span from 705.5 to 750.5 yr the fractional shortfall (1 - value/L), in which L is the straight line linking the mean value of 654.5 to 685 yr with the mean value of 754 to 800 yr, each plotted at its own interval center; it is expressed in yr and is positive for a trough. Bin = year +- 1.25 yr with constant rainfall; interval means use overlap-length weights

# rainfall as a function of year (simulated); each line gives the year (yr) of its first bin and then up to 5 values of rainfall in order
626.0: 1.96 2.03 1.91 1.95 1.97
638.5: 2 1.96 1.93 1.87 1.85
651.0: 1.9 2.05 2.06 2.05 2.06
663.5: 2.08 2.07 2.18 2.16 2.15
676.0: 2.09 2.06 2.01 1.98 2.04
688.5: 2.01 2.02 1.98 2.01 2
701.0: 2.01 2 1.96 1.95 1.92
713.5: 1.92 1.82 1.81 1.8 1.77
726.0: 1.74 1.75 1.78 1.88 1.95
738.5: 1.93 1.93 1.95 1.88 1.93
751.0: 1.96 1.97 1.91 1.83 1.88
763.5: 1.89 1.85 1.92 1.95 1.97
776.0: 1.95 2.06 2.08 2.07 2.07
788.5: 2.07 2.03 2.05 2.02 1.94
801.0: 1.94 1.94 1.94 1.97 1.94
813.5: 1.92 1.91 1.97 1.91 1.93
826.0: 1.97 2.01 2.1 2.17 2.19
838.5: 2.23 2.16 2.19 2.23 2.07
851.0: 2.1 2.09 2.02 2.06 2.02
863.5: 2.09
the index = 3.36 yr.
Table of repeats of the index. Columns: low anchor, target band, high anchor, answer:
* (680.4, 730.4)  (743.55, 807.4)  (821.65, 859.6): 1.58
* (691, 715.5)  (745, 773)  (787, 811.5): 1.01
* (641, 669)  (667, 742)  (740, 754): 0.48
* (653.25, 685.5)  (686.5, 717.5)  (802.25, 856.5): 1.54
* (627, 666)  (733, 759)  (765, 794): 0.99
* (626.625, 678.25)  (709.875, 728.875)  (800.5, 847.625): 1.92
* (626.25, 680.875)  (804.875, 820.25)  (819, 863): 0.98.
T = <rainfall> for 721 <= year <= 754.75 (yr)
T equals 1.88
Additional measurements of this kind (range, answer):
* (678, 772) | 1.92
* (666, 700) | 2.05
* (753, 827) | 1.96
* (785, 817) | 1.98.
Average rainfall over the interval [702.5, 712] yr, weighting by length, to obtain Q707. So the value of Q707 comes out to 1.96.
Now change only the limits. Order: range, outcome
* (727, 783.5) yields 1.92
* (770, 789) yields 2.03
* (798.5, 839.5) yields 2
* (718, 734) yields 1.78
